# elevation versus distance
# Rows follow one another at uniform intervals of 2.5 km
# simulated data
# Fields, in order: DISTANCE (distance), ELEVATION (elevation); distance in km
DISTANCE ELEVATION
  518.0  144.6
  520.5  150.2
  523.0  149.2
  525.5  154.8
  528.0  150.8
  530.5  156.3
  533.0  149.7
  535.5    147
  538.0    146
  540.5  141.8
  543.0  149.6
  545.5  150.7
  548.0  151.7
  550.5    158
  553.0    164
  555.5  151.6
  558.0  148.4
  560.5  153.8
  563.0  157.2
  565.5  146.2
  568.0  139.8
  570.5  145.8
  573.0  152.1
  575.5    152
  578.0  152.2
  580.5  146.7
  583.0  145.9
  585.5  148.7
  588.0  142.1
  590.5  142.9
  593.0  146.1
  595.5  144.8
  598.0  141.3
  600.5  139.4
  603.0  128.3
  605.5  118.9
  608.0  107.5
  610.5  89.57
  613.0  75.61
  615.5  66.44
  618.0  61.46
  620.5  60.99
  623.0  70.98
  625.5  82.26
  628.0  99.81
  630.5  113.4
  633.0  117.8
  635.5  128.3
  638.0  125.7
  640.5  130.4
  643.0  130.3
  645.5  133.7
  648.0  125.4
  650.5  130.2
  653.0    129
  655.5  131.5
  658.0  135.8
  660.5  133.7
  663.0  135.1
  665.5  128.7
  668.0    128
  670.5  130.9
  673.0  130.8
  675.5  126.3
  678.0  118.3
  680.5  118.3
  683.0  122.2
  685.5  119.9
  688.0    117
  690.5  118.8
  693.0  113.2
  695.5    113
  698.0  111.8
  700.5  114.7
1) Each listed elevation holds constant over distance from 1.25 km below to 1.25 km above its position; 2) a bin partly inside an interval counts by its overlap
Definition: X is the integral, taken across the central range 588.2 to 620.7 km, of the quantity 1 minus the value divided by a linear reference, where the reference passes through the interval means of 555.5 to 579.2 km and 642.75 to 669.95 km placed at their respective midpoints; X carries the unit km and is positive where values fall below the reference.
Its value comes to 6.94 km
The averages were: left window 150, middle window 112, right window 131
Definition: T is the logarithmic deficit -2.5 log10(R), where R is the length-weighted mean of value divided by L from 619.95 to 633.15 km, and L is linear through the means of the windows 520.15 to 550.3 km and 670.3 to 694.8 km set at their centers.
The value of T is 0.41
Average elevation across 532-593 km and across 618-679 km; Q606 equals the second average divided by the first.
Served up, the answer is 0.80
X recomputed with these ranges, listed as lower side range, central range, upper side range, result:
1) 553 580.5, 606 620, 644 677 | 5.9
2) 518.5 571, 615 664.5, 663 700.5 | 6.4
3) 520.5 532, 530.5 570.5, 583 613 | -1.6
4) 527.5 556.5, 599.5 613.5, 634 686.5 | 2.8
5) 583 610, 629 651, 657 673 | 1.2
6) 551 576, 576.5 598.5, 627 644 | -0.7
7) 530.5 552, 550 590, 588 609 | -2.2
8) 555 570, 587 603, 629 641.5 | -0.5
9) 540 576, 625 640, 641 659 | 2.3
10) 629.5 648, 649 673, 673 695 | -1.7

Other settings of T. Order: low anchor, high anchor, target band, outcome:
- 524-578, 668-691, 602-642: 0.34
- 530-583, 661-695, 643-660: -0.01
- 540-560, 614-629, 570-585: -0.22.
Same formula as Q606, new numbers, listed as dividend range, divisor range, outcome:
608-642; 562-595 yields 0.64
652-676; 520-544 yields 0.88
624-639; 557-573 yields 0.74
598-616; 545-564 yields 0.70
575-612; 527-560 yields 0.90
